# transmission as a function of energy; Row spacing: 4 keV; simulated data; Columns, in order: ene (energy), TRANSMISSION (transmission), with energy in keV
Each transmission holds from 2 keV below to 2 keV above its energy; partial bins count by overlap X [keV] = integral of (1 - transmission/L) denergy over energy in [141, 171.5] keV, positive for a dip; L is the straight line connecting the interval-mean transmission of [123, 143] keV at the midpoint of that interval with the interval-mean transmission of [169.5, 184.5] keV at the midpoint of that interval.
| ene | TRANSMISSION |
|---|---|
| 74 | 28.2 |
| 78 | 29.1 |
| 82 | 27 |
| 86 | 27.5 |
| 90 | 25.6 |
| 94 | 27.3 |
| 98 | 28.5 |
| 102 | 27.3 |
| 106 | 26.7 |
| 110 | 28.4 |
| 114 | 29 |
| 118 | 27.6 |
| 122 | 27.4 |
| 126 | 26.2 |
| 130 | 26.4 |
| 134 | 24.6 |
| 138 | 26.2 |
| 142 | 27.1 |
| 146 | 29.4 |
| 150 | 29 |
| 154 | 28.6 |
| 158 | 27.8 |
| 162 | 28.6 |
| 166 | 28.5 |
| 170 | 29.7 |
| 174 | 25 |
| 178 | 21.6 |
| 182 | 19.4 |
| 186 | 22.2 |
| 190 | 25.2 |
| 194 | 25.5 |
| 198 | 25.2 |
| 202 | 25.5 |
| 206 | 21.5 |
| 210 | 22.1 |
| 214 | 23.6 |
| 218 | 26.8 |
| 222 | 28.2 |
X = -5.0 keV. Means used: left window 26.1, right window 23.3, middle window 28.6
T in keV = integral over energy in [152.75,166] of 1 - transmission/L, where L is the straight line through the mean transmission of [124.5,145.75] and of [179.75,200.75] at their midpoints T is -1.7 keV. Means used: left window 26.4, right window 23.5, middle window 28.3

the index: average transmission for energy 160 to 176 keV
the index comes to 28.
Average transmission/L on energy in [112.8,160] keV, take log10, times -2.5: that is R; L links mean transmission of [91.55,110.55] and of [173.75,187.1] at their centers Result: -0.11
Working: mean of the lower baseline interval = 27.5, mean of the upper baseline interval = 21.7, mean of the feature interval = 27.4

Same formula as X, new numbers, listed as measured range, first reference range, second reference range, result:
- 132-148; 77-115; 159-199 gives -0.3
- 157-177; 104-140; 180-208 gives -2.3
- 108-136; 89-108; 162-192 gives -0.7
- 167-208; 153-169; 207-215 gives 1.8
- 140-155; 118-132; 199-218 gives -1.5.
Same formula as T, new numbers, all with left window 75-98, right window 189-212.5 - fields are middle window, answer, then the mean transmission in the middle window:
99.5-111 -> -0.2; 27.4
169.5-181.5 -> 0.3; 24.1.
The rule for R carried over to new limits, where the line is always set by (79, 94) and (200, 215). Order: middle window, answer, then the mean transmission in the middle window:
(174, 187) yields 0.12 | 21.6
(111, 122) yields -0.09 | 28.1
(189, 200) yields -0.08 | 25.3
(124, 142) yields -0.02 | 26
